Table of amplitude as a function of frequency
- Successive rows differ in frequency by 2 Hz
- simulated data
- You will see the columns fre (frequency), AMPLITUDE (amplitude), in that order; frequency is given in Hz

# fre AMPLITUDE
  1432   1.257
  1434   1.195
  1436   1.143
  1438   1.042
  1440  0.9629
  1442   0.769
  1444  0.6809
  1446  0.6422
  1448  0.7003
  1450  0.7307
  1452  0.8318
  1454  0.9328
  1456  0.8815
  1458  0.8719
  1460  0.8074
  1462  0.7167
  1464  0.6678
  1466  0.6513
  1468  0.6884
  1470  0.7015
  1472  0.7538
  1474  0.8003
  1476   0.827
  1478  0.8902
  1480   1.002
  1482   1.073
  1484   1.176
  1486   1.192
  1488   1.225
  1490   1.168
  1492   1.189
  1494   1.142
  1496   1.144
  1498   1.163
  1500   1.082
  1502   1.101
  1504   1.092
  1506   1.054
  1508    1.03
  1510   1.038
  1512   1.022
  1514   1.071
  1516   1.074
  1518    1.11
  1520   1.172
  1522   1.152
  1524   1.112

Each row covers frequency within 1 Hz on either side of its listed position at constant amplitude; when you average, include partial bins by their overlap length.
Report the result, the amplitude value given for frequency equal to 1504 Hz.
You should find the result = 1.092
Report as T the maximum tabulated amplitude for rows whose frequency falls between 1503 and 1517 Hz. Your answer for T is 1.092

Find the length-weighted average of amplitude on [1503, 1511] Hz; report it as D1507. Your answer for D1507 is 1.05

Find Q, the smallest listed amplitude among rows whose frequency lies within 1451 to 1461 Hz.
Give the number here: 0.8074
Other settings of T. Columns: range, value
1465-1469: 0.6884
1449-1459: 0.9328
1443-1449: 0.7003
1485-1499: 1.225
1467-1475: 0.8003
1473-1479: 0.8902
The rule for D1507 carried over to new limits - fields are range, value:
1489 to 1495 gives 1.17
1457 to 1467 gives 0.743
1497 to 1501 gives 1.12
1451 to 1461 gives 0.865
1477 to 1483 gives 0.988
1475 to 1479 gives 0.859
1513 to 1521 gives 1.11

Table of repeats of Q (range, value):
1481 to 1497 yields 1.073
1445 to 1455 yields 0.6422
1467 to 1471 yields 0.6884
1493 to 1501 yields 1.082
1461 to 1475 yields 0.6513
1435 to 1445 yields 0.6809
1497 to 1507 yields 1.054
